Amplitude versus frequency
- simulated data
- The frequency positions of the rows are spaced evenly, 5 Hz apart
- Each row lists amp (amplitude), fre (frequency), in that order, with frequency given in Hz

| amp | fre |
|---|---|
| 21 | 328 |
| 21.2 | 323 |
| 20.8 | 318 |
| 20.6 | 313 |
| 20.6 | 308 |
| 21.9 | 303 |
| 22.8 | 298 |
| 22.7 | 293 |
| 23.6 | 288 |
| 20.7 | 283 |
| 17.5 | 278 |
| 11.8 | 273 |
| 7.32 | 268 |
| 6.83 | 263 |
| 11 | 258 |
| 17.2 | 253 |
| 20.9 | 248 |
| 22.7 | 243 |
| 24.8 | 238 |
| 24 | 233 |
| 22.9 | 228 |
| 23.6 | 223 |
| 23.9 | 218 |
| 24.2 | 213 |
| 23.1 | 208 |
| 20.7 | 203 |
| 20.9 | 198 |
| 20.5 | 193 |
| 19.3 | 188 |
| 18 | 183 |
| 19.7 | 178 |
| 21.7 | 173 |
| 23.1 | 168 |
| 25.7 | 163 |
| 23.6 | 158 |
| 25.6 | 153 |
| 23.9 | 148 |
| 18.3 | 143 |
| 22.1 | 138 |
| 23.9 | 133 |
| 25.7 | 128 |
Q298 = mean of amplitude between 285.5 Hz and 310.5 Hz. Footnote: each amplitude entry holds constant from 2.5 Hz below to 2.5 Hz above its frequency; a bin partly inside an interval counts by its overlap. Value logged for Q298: 22.3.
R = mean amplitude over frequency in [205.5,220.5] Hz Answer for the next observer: 23.7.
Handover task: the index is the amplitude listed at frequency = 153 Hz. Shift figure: 25.6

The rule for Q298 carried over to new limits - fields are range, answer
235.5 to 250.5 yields 22.8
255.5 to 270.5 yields 8.38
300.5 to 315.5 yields 21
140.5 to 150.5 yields 21.1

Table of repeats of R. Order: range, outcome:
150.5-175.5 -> 23.9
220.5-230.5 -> 23.2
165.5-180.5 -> 21.5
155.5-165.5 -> 24.6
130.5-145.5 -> 21.4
